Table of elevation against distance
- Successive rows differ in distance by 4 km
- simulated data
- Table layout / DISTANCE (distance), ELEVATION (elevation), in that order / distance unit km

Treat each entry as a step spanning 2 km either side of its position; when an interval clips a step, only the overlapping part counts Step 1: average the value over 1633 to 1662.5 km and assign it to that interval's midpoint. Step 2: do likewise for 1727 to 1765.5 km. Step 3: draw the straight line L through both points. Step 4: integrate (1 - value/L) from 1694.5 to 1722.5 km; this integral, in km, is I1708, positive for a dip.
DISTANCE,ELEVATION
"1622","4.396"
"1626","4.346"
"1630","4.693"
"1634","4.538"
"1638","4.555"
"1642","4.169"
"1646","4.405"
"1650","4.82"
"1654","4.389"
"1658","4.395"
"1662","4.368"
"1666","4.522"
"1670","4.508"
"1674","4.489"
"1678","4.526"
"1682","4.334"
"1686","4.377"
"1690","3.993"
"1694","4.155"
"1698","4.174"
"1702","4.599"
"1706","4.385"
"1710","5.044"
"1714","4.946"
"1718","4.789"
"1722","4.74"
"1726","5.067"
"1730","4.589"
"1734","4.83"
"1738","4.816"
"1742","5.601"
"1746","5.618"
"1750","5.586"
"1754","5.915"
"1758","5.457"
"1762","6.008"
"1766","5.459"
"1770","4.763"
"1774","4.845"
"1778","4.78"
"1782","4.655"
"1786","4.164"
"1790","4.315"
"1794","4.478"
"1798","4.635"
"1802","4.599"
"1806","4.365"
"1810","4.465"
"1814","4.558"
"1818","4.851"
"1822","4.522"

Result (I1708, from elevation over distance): 2.2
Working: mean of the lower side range 4.46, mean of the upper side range 5.37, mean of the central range 4.64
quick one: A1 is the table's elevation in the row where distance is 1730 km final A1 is 4.589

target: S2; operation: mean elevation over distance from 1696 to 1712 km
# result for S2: 4.55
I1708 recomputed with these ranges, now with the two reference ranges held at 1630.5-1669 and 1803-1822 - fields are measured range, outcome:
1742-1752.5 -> -2.54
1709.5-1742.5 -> -2.84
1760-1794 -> -2.33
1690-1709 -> 0.71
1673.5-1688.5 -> 0.26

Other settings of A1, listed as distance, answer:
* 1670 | 4.508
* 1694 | 4.155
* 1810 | 4.465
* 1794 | 4.478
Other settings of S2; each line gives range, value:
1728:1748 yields 5.09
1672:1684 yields 4.45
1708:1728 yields 4.92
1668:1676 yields 4.5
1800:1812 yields 4.48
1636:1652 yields 4.49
